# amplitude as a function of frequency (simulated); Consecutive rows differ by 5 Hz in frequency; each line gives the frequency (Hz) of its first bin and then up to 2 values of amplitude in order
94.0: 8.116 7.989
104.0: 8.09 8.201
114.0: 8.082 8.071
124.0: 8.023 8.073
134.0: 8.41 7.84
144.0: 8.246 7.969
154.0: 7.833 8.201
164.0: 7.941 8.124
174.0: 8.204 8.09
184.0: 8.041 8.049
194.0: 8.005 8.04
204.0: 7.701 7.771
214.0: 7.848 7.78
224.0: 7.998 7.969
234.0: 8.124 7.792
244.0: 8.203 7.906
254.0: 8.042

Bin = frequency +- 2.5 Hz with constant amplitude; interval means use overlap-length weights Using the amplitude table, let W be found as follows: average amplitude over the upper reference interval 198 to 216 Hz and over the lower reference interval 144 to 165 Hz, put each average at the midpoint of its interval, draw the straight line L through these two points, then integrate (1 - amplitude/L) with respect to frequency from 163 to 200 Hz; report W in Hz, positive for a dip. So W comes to -0.7 Hz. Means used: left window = 8.02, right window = 7.82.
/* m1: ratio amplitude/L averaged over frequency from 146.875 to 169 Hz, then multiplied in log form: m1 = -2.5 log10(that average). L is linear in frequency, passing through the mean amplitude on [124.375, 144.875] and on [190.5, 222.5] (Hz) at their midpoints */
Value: 0.00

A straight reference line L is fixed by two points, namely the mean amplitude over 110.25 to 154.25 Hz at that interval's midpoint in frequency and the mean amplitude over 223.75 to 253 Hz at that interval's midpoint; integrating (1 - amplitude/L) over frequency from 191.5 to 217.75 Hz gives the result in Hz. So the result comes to 0.51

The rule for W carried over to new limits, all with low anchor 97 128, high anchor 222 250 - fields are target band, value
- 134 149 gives -0.1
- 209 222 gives 0.3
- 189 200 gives 0.0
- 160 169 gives 0.0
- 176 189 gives -0.1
